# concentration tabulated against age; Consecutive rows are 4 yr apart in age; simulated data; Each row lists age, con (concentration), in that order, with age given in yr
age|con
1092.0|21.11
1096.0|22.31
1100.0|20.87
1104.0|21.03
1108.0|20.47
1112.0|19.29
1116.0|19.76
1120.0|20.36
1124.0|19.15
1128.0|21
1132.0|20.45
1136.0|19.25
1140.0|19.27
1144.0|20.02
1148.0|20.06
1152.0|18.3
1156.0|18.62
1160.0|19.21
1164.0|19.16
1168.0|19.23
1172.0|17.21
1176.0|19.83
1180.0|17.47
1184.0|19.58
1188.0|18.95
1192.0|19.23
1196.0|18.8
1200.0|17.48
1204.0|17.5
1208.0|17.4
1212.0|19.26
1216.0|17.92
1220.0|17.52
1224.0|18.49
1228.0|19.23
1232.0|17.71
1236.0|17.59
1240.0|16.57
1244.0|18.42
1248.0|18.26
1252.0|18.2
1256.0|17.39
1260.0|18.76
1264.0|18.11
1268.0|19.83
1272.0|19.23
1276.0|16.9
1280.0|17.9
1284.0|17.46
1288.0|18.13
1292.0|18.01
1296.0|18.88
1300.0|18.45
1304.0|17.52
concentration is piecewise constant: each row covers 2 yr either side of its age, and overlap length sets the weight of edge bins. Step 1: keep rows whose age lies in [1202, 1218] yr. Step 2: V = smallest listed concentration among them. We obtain 17.4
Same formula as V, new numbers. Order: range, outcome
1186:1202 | 17.48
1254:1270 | 17.39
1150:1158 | 18.3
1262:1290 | 16.9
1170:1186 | 17.21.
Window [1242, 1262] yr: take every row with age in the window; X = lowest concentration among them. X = 17.39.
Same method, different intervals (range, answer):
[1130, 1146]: 19.25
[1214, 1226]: 17.52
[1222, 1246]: 16.57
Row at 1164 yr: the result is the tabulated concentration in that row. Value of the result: 19.16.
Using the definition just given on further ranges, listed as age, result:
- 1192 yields 19.23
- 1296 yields 18.88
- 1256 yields 17.39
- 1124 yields 19.15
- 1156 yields 18.62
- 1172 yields 17.21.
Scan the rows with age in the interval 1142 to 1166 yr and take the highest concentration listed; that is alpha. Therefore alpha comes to 20.06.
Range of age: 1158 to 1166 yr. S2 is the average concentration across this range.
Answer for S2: 19.2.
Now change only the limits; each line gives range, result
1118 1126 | 19.8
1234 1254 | 17.8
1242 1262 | 18.2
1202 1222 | 17.9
